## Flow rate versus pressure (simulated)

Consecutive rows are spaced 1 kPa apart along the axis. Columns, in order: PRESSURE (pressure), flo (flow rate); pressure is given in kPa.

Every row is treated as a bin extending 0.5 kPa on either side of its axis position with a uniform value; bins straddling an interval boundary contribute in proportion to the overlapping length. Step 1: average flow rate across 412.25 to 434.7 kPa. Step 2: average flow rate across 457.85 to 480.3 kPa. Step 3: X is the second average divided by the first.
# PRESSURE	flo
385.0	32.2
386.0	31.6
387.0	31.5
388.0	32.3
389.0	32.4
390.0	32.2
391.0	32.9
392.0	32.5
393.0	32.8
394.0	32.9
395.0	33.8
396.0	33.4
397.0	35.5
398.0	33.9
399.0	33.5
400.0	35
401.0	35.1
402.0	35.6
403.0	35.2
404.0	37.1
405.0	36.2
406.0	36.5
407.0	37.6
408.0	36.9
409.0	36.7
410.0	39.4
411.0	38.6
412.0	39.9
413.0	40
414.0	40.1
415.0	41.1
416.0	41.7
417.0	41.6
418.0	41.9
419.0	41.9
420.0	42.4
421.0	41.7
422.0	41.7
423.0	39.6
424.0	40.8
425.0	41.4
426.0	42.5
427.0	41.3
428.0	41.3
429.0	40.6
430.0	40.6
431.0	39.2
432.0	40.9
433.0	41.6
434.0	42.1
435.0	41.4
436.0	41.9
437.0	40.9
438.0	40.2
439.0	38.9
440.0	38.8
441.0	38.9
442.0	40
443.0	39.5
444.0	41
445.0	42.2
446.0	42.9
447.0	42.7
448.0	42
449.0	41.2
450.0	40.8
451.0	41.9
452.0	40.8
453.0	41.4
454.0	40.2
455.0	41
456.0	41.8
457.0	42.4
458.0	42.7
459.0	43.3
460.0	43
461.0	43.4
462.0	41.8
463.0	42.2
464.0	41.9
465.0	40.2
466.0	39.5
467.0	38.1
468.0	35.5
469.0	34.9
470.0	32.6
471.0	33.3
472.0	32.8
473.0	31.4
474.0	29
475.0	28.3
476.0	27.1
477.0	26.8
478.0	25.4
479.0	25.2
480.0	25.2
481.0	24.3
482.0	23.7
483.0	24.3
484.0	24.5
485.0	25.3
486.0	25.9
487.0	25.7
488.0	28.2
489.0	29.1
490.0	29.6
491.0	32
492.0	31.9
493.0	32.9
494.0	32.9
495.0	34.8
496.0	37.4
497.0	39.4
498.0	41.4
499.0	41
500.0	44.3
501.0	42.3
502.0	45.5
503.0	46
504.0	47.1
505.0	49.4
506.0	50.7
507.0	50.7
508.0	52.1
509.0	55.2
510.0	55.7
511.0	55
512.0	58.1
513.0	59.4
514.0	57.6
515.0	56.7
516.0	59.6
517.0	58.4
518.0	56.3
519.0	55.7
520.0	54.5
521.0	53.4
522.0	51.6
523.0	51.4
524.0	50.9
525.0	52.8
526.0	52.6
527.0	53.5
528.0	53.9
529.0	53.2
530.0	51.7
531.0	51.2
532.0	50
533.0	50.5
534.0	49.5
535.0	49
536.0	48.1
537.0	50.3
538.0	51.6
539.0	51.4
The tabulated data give 0.8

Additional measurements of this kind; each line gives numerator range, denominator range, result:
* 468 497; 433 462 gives 0.71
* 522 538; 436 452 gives 1.26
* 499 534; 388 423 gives 1.41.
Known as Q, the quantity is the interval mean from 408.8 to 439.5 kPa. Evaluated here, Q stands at 40.8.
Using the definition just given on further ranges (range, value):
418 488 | 37.4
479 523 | 42.3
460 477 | 35.7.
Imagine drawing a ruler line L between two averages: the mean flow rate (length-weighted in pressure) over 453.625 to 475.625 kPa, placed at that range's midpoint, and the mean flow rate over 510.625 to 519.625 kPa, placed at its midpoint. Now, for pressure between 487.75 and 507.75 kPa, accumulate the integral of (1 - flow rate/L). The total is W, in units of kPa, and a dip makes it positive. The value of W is 4.48 kPa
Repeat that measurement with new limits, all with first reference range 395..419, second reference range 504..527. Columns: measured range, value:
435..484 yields 8.97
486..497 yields 4.14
